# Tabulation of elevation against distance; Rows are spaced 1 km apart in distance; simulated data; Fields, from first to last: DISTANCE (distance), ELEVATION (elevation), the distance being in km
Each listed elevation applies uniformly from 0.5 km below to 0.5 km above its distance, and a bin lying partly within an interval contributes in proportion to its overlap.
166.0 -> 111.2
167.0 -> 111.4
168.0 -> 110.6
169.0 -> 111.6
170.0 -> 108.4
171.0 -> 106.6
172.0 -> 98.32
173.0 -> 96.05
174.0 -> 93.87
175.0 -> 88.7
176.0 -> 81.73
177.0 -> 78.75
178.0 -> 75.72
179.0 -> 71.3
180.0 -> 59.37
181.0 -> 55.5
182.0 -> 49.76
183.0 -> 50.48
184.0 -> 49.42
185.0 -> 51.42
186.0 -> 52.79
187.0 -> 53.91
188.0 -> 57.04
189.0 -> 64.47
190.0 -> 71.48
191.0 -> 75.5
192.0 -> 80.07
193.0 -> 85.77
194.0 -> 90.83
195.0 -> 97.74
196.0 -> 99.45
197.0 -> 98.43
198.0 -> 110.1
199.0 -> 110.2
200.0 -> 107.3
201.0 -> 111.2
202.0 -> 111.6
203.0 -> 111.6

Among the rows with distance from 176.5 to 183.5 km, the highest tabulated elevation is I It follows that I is 78.75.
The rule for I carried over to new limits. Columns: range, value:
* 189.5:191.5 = 75.5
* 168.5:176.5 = 111.6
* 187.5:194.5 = 90.83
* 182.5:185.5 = 51.42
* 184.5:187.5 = 53.91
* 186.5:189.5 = 64.47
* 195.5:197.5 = 99.45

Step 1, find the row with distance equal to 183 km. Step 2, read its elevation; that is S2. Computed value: 50.48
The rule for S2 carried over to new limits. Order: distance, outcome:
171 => 106.6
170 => 108.4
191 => 75.5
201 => 111.2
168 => 110.6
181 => 55.5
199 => 110.2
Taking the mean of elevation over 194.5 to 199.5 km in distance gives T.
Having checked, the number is 103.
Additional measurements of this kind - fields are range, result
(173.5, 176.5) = 88.1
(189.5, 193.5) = 78.2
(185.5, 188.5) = 54.6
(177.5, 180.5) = 68.8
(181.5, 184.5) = 49.9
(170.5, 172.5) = 102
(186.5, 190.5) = 61.7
